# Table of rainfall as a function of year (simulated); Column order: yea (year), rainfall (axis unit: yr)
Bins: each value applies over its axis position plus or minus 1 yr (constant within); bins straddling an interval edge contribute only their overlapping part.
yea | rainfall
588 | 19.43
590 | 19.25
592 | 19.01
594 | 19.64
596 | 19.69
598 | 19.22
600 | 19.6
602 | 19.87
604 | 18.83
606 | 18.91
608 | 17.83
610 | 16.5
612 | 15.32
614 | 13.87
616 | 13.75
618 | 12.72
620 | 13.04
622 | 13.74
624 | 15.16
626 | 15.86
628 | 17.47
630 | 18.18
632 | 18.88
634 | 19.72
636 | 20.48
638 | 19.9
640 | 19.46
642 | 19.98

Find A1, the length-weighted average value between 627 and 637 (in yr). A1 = 18.9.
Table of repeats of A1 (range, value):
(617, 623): 13.2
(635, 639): 20.2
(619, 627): 14.4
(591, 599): 19.4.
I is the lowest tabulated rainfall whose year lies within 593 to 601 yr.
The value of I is 19.22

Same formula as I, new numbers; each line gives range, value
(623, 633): 15.16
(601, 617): 13.75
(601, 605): 18.83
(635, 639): 19.9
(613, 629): 12.72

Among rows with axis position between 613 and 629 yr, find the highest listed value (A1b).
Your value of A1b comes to 17.47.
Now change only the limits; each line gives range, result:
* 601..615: 19.87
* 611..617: 15.32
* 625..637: 20.48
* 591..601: 19.69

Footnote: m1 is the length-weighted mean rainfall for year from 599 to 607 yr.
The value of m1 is 19.3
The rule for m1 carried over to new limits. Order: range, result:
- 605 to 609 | 18.4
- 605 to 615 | 16.5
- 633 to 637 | 20.1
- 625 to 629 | 16.7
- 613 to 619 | 13.4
